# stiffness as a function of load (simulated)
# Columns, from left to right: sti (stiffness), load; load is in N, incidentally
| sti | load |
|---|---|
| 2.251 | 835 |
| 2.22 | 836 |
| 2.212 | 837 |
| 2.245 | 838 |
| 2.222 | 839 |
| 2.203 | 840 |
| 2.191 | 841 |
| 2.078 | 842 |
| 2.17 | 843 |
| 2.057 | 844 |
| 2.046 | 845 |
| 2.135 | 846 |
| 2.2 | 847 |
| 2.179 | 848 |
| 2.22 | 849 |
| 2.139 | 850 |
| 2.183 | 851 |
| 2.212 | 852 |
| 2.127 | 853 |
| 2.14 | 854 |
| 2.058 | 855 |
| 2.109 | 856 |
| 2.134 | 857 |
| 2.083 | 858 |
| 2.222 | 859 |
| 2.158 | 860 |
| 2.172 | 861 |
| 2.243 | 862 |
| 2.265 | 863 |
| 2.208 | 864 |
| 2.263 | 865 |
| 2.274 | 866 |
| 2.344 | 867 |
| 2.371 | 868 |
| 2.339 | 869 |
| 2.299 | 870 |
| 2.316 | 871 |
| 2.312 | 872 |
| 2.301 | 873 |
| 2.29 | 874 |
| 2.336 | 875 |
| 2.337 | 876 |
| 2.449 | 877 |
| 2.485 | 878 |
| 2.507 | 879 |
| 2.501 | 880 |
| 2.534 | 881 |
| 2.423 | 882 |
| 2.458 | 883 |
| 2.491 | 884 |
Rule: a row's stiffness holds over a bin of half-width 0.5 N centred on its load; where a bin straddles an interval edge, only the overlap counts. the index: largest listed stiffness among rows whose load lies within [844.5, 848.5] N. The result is 2.2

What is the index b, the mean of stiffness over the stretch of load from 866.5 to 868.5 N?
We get 2.36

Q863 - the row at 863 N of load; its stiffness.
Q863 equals 2.265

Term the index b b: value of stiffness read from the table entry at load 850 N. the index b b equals 2.139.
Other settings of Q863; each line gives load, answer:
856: 2.109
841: 2.191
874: 2.29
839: 2.222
